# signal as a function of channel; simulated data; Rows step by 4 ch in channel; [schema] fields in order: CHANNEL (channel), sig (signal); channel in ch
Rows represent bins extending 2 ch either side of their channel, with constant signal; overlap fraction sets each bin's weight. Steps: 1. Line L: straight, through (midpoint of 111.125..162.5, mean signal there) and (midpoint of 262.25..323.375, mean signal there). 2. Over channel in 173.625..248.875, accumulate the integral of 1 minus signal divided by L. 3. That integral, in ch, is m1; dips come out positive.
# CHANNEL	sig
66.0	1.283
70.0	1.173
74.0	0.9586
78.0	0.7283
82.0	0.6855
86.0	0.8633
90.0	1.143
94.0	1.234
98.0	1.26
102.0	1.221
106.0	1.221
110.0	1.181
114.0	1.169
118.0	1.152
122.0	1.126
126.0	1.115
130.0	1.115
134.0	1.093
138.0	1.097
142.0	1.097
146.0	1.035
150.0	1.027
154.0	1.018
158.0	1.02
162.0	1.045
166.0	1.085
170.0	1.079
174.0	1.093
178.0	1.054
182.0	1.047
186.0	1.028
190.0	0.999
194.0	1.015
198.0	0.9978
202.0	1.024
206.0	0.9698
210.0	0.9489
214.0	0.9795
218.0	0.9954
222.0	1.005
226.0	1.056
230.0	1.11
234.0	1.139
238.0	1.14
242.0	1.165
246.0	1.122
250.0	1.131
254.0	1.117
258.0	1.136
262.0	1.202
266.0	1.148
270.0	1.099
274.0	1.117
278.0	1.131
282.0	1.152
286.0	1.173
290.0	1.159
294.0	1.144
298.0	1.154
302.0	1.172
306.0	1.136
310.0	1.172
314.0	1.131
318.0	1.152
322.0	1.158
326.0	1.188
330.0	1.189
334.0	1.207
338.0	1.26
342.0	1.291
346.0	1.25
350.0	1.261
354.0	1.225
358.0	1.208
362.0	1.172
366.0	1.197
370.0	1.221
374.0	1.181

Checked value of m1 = 4.7 ch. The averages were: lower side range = 1.09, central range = 1.05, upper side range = 1.15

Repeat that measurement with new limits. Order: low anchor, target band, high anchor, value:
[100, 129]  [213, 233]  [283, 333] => 2.18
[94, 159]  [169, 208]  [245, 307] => 3.59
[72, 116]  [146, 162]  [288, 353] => 1.00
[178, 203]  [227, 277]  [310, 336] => -1.99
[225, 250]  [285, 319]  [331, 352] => 1.37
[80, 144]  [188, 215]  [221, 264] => 3.09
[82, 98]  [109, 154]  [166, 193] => -2.21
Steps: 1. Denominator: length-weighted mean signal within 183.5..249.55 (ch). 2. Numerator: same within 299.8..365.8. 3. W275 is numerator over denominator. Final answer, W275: 1.15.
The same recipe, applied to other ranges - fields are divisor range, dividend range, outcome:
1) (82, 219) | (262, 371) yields 1.10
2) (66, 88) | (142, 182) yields 1.15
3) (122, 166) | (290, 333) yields 1.08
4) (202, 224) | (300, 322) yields 1.17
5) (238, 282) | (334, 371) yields 1.08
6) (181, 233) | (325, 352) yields 1.22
